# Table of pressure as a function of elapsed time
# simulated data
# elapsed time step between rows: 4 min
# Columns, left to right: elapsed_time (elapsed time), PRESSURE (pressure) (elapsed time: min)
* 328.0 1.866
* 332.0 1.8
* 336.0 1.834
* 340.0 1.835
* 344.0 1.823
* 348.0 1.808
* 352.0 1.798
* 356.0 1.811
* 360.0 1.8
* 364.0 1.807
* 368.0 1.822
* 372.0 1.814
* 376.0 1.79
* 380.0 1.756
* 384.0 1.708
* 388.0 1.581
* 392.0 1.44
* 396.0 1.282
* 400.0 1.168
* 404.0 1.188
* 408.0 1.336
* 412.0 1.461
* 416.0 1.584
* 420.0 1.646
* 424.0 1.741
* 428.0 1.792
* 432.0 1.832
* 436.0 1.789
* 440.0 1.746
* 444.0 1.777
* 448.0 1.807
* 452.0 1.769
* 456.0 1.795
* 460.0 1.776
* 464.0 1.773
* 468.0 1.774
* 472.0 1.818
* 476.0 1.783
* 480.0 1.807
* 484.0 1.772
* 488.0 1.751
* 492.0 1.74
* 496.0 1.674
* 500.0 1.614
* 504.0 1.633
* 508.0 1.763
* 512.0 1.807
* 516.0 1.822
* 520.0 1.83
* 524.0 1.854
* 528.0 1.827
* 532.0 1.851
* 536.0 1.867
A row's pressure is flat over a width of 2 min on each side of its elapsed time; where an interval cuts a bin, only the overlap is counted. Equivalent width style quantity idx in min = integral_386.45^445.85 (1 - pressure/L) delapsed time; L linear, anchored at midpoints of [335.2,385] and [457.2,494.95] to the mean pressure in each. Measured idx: 7.7 min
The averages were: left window 1.8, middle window 1.56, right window 1.77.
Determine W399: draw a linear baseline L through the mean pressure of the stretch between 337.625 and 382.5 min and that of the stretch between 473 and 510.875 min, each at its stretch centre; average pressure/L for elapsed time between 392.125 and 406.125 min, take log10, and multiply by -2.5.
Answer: 0.39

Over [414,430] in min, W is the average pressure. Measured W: 1.69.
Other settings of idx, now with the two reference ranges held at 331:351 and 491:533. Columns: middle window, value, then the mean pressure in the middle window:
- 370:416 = 7.6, 1.51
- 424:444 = 0.1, 1.78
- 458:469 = 0.0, 1.77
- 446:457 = 0.0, 1.79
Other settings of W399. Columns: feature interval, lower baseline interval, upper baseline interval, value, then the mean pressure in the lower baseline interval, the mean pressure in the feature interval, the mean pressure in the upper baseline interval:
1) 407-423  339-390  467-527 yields 0.159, 1.78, 1.53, 1.76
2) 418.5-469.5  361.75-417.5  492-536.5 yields -0.078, 1.55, 1.77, 1.77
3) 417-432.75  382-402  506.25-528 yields -0.132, 1.44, 1.74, 1.82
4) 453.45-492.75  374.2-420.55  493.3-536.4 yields -0.068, 1.49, 1.78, 1.77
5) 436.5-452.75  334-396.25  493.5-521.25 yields -0.024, 1.74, 1.78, 1.73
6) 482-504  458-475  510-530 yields 0.064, 1.79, 1.7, 1.83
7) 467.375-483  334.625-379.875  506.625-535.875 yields 0.015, 1.81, 1.8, 1.83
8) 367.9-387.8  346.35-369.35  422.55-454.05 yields 0.028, 1.81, 1.76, 1.78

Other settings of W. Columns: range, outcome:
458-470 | 1.77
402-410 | 1.26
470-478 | 1.8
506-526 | 1.82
